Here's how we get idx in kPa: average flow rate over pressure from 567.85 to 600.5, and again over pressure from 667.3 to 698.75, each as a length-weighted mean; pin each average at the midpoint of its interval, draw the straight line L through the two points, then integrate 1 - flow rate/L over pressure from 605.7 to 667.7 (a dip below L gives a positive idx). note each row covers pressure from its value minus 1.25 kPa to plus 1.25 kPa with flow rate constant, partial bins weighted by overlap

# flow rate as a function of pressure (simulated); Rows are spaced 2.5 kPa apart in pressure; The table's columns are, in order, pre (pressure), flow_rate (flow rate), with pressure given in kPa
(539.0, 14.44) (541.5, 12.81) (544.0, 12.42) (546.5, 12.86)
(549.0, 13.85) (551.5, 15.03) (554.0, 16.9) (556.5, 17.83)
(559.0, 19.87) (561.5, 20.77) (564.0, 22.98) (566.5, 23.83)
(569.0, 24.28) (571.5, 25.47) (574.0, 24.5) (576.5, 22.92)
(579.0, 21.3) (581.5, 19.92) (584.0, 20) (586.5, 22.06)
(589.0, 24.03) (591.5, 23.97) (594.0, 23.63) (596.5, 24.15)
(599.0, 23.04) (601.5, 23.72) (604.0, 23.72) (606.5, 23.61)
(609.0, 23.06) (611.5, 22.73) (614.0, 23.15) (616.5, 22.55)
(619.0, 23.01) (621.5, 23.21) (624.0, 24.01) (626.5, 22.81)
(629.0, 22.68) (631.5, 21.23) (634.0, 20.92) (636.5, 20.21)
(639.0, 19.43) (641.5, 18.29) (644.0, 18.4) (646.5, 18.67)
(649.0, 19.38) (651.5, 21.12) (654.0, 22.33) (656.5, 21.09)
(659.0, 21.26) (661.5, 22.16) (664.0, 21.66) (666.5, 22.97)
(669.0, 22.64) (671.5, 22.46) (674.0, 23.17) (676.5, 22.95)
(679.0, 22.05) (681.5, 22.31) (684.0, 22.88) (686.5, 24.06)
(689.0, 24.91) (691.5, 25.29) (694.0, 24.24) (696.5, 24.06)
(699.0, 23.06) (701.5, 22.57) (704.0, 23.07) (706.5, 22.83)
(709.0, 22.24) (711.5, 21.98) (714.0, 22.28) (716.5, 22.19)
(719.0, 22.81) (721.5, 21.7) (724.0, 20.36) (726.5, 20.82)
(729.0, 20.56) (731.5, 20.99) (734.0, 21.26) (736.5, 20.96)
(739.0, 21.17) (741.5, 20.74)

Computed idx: 4.4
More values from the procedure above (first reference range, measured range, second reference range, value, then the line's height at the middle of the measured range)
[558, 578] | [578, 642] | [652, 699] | 1.8 kPa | 23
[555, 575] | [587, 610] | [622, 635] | -1.3 kPa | 22.4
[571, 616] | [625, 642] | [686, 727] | 1.5 kPa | 23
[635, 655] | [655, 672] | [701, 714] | -1.2 kPa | 20.5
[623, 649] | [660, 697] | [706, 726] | -3.2 kPa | 21.3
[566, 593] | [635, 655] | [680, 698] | 3.2 kPa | 23.5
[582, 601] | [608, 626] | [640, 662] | -1.1 kPa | 21.7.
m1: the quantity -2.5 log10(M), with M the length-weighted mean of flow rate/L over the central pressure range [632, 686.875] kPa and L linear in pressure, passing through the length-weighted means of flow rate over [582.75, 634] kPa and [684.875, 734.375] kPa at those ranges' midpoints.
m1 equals 0.07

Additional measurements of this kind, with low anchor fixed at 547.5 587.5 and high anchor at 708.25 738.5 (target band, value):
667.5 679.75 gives -0.07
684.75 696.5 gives -0.15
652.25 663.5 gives -0.03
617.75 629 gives -0.11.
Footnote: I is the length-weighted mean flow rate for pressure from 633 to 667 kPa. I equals 20.5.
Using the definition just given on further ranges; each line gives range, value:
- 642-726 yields 22.2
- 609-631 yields 23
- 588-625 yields 23.4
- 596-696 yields 22.3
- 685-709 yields 23.7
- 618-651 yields 20.9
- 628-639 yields 21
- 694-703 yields 23.4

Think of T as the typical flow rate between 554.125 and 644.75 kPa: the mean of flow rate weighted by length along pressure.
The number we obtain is 22.2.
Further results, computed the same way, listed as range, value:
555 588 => 22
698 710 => 22.8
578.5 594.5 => 22.1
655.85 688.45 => 22.5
